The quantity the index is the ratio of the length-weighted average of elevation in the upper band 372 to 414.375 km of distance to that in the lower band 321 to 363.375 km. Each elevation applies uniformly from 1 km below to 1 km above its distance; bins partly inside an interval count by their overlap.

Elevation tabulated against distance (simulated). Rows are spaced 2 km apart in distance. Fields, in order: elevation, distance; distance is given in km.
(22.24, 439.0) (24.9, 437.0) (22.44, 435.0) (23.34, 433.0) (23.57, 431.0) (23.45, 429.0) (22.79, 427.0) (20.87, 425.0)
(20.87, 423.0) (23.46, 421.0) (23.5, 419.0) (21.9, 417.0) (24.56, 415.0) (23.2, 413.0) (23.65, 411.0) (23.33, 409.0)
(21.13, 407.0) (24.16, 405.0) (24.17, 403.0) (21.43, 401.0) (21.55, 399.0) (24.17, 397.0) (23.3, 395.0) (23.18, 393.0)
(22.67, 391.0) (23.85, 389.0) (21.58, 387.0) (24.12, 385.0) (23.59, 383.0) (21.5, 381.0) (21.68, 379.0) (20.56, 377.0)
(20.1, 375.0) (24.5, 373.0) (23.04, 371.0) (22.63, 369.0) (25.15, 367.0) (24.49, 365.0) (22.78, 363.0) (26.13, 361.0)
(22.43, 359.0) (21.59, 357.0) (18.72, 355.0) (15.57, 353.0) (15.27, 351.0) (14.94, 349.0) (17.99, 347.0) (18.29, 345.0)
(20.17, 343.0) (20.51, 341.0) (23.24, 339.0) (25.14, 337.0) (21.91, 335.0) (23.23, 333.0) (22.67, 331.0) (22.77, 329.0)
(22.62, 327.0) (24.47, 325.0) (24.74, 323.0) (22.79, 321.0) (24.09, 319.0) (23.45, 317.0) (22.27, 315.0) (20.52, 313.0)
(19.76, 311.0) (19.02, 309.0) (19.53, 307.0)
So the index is 1.07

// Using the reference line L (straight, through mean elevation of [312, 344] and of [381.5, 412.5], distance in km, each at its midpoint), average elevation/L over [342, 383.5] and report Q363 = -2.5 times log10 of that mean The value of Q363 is 0.10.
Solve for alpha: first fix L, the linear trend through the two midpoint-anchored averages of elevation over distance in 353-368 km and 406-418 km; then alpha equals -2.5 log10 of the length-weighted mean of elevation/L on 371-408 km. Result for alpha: 0.01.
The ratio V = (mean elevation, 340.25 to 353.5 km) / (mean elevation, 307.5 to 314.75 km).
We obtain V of 0.9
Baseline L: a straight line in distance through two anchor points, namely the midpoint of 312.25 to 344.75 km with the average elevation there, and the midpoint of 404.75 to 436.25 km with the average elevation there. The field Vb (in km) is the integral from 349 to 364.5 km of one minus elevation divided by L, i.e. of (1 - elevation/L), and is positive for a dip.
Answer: 1.8 km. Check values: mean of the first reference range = 22.7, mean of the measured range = 20.1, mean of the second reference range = 22.9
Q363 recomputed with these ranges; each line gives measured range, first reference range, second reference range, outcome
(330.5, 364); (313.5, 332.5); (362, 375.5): 0.13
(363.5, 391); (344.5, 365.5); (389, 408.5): -0.07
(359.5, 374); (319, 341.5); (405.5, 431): -0.05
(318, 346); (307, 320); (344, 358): -0.16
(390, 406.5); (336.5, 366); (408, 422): -0.02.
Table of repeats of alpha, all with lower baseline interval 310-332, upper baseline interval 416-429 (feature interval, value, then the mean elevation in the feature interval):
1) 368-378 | 0.02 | 22.2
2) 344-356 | 0.32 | 16.8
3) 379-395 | -0.02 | 22.9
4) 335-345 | 0.04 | 21.8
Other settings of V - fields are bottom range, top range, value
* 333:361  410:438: 1.15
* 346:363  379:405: 1.19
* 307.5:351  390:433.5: 1.07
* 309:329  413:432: 1.01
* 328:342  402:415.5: 1.03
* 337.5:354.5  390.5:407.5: 1.24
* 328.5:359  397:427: 1.13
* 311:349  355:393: 1.04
